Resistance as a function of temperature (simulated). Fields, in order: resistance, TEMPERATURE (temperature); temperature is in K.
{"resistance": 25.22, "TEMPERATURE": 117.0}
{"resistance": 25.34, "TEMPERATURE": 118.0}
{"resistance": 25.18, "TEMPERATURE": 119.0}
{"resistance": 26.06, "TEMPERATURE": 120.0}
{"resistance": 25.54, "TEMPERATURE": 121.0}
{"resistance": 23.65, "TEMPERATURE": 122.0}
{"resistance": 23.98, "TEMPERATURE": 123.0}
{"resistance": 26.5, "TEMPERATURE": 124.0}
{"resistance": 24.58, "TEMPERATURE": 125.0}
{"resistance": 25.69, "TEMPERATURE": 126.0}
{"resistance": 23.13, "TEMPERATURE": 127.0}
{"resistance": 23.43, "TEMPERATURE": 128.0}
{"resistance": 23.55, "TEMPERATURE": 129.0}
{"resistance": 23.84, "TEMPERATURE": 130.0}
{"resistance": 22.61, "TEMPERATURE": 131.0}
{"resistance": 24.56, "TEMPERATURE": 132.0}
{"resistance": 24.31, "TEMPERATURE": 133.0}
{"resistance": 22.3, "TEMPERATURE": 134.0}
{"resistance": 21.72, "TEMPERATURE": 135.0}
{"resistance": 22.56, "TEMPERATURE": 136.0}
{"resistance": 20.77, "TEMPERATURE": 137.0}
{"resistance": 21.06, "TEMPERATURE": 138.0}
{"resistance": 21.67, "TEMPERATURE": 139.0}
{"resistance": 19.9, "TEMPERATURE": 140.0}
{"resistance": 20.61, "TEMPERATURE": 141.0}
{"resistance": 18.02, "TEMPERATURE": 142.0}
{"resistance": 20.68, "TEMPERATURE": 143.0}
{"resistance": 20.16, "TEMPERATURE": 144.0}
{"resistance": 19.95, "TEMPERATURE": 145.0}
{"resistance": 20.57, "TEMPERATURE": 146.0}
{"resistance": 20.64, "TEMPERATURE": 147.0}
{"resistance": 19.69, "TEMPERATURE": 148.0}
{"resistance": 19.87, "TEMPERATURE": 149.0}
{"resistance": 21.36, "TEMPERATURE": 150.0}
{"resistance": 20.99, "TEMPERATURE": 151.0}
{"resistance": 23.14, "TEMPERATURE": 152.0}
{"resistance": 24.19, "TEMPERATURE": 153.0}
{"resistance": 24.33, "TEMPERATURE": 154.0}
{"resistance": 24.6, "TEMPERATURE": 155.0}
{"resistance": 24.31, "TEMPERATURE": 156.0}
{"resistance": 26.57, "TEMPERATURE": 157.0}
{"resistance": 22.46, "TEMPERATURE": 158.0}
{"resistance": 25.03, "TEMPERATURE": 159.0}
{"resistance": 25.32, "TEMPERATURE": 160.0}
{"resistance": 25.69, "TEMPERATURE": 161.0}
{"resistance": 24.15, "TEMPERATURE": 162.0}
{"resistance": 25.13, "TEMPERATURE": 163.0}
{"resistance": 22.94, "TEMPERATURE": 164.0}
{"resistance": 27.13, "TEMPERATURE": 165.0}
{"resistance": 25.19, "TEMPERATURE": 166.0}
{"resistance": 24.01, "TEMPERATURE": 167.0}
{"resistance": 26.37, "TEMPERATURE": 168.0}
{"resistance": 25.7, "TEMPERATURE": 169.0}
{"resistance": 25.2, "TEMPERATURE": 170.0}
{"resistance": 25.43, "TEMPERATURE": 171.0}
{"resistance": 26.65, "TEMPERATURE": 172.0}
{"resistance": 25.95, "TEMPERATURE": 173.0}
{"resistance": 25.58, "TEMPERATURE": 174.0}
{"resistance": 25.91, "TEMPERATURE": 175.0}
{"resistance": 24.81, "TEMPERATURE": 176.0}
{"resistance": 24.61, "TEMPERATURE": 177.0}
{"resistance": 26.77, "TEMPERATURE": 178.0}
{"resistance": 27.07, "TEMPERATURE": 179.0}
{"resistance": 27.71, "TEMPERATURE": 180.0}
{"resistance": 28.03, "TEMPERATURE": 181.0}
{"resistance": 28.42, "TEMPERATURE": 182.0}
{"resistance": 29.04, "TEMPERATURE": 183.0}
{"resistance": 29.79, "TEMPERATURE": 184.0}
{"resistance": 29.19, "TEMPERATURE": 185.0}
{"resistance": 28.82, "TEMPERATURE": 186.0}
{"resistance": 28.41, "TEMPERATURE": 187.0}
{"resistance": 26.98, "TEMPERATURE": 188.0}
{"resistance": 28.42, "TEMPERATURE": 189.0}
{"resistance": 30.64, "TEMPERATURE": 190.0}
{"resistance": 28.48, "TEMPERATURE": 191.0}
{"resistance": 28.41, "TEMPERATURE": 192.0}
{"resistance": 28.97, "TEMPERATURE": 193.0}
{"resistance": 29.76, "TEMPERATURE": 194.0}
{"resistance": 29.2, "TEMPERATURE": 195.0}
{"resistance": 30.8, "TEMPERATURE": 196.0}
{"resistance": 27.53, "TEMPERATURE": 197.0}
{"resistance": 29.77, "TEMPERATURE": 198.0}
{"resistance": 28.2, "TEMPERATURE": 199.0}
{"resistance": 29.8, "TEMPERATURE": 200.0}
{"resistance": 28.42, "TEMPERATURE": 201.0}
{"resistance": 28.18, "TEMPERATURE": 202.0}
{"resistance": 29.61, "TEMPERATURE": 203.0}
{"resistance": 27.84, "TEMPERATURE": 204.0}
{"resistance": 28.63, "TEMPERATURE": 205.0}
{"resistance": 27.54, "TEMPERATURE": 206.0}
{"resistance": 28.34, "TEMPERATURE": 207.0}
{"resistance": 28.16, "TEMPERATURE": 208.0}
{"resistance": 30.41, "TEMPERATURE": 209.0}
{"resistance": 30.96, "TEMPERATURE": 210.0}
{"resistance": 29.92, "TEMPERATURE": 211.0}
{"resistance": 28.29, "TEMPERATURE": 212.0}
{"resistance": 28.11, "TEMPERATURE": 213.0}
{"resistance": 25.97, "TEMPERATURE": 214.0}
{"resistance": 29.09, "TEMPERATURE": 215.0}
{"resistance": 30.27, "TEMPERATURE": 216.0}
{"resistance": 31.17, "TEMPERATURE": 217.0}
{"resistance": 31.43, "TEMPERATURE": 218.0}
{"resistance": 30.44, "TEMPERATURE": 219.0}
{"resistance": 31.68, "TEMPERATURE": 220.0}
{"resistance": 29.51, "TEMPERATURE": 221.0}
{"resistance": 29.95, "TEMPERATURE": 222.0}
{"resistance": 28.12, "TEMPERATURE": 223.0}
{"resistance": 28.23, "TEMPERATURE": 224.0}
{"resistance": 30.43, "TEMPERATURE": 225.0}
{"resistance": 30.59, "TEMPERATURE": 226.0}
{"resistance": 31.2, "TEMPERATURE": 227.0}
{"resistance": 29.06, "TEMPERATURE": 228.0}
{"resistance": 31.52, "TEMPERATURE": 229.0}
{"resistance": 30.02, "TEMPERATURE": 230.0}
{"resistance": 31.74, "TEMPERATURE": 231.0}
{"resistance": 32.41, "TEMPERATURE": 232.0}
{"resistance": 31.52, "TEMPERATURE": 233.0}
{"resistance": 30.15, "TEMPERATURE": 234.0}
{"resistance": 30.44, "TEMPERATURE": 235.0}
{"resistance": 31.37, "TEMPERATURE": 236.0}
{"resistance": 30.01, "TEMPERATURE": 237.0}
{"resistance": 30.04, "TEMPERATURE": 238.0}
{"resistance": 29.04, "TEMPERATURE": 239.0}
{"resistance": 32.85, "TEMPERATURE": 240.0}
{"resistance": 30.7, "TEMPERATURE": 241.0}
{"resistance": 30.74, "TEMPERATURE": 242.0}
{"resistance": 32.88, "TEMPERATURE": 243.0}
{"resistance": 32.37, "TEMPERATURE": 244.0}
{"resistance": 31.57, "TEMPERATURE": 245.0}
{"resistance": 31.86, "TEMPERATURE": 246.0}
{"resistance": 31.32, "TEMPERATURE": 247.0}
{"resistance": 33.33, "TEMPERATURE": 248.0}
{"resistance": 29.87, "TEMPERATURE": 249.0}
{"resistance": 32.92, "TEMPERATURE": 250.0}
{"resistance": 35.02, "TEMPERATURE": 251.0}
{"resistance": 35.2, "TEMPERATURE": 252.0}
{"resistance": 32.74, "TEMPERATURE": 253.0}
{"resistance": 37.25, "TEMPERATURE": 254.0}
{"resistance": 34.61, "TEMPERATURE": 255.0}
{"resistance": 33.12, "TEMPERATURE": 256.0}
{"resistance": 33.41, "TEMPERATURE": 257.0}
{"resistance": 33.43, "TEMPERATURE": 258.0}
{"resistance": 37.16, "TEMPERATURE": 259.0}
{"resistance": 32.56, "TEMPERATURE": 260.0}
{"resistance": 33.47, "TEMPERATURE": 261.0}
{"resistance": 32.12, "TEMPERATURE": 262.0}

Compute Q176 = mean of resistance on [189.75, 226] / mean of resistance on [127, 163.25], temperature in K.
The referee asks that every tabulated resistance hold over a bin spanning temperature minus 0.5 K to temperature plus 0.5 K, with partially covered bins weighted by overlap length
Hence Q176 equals 1.30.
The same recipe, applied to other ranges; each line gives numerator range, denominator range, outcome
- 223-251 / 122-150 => 1.41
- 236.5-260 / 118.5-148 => 1.44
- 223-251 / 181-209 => 1.08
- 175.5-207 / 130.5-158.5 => 1.30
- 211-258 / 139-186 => 1.28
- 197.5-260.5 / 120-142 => 1.34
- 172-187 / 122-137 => 1.15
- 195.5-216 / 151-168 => 1.17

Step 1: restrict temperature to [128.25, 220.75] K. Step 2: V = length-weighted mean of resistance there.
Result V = 25.9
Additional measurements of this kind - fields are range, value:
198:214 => 28.8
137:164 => 22.3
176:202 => 28.5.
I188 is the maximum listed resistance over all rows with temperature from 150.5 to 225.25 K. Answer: 31.68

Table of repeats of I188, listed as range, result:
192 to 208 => 30.8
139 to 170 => 27.13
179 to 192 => 30.64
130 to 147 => 24.56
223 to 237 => 32.41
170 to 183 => 29.04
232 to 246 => 32.88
